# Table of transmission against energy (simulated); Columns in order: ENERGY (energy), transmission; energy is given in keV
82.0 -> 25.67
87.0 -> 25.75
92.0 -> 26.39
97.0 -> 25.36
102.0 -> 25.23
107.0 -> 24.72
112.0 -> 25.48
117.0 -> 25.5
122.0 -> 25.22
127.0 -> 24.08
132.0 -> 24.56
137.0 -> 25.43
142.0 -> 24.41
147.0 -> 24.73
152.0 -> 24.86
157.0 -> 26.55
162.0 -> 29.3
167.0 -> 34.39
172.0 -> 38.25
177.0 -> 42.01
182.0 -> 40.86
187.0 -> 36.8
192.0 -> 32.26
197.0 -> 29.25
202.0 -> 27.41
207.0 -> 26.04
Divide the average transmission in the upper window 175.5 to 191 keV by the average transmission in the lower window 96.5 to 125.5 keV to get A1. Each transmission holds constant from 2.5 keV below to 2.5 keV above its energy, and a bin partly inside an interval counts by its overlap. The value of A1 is 1.5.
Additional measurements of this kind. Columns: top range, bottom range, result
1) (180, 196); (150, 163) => 1.34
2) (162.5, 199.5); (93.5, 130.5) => 1.43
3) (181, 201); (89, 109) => 1.33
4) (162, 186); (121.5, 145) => 1.53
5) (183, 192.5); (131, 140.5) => 1.44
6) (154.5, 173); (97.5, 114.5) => 1.26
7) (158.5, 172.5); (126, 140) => 1.33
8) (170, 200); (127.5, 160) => 1.45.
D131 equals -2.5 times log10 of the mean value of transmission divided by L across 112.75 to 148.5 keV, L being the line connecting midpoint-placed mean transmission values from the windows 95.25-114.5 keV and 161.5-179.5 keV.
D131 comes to 0.19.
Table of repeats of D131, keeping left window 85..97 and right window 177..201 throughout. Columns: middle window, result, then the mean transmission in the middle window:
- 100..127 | 0.12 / 25.1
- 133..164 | 0.21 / 25.8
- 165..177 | -0.13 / 37.6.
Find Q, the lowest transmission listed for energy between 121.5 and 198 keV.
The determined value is 24.08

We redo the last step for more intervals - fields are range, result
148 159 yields 24.86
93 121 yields 24.72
